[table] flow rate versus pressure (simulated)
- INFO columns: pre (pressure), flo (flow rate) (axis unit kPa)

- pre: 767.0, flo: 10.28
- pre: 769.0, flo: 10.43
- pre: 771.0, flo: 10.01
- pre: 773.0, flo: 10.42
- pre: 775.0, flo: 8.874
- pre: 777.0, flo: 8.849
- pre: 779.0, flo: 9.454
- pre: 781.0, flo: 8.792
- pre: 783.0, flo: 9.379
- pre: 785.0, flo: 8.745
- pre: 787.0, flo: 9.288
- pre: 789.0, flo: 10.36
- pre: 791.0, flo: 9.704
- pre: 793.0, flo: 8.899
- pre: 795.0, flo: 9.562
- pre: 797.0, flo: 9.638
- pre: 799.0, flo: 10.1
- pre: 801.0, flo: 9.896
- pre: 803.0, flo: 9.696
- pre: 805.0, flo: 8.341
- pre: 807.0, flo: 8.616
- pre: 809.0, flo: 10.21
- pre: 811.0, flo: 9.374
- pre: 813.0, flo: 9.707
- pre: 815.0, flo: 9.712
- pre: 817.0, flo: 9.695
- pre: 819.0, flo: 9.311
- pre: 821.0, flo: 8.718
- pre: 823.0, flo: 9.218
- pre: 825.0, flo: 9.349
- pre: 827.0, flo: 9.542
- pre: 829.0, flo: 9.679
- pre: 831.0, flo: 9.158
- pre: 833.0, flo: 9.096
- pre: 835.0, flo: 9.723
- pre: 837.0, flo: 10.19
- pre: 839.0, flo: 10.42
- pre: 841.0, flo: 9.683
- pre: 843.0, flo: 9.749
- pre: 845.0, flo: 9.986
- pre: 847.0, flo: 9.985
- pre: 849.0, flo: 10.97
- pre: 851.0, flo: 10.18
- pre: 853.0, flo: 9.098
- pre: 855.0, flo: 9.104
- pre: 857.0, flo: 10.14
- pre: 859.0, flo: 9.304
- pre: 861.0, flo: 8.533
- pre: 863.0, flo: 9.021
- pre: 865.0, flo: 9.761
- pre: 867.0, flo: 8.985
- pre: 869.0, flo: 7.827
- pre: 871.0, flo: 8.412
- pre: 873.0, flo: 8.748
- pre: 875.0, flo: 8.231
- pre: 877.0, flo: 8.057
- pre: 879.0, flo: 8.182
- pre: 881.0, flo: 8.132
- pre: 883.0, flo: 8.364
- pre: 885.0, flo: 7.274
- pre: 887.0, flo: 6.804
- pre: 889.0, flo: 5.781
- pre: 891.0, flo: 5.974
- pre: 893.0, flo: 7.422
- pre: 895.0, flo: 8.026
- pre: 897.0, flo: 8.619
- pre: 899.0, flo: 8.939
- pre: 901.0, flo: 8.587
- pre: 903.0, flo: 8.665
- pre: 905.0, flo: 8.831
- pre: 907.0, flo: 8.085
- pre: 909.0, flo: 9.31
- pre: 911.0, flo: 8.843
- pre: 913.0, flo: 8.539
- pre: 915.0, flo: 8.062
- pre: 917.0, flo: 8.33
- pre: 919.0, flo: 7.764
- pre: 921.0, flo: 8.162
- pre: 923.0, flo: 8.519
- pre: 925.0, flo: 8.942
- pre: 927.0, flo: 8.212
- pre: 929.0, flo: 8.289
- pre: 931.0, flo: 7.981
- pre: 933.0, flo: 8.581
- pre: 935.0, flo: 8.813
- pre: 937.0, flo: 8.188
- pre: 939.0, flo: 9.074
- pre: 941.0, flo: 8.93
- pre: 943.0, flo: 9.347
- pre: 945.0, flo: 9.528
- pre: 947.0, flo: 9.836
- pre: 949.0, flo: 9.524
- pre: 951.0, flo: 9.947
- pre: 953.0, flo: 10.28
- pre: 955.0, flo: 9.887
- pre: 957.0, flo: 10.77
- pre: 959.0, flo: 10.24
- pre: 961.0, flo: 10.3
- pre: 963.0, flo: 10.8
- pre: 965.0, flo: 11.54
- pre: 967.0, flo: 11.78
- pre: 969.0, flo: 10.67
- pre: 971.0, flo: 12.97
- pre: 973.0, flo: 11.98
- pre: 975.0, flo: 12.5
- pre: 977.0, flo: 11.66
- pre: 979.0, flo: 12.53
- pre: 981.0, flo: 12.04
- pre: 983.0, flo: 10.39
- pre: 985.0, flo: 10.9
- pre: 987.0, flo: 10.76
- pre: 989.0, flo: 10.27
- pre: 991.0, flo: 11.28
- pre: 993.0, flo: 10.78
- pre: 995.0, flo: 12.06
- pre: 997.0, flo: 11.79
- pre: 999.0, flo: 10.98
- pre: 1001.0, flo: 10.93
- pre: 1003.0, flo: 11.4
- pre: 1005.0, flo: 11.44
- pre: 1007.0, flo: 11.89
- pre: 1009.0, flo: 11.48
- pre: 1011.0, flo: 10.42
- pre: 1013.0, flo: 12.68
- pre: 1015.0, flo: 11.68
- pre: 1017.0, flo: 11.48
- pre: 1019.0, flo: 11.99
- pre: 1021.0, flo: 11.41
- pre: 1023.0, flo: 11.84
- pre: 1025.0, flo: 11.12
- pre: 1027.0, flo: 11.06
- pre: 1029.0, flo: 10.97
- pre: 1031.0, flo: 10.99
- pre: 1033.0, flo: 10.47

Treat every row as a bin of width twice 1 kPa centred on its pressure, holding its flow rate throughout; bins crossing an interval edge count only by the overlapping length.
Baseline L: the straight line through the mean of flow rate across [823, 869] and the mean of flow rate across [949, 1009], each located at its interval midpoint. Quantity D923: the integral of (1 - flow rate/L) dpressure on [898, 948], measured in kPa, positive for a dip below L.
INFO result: 8.8 kPa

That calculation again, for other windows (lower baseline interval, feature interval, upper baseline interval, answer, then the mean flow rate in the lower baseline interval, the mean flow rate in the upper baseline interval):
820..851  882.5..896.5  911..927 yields 2.75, 9.71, 8.36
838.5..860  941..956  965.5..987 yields 2.10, 9.86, 11.7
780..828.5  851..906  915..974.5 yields 6.72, 9.41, 9.62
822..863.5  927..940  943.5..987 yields 2.61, 9.63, 10.9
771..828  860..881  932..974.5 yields 2.60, 9.42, 10.2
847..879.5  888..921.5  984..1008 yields 5.62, 9.08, 11.2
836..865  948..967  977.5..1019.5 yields 0.86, 9.74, 11.4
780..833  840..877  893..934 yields -1.42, 9.41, 8.44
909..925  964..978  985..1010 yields -2.12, 8.42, 11.2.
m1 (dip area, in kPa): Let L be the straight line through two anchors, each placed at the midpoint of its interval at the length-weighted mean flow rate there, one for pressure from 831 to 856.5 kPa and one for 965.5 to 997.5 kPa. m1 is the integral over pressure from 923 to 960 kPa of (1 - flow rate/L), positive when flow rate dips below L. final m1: 6.08 kPa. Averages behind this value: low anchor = 9.83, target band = 9.22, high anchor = 11.5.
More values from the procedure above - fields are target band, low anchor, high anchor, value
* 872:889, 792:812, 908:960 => 2.46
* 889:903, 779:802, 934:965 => 2.66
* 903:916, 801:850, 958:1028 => 2.33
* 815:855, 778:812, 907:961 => -1.56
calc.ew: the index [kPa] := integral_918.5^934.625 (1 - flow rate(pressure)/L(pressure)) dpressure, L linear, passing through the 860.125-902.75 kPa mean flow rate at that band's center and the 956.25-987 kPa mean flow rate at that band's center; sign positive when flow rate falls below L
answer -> 2.3 kPa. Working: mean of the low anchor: 8.09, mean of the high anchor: 11.4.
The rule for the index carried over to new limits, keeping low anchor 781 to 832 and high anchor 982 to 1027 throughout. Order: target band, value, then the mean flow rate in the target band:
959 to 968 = -0.1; 11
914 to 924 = 2.2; 8.17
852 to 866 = 0.9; 9.28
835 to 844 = -0.2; 9.98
